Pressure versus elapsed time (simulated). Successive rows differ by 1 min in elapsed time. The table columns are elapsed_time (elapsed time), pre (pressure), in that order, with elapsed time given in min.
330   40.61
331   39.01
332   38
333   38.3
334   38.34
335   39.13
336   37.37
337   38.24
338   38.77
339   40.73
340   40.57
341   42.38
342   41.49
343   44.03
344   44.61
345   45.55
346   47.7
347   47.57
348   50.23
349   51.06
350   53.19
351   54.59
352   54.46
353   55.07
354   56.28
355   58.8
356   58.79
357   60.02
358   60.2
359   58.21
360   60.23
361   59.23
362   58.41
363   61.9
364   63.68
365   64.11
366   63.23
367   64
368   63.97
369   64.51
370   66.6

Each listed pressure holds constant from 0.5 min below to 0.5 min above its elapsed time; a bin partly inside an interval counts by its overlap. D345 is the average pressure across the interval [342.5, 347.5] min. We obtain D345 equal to 45.9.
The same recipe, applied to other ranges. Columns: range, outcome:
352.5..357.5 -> 57.8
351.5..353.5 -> 54.8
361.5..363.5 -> 60.2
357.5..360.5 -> 59.5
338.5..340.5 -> 40.6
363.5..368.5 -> 63.8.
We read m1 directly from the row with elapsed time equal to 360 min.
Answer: 60.23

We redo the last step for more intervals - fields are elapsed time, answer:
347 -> 47.57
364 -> 63.68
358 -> 60.2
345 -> 45.55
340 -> 40.57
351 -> 54.59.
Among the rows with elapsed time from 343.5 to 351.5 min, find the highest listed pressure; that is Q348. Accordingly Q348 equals 54.59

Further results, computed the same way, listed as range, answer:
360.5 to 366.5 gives 64.11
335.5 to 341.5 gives 42.38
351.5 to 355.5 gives 58.8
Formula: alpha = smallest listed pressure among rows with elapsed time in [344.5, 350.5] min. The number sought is 45.55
